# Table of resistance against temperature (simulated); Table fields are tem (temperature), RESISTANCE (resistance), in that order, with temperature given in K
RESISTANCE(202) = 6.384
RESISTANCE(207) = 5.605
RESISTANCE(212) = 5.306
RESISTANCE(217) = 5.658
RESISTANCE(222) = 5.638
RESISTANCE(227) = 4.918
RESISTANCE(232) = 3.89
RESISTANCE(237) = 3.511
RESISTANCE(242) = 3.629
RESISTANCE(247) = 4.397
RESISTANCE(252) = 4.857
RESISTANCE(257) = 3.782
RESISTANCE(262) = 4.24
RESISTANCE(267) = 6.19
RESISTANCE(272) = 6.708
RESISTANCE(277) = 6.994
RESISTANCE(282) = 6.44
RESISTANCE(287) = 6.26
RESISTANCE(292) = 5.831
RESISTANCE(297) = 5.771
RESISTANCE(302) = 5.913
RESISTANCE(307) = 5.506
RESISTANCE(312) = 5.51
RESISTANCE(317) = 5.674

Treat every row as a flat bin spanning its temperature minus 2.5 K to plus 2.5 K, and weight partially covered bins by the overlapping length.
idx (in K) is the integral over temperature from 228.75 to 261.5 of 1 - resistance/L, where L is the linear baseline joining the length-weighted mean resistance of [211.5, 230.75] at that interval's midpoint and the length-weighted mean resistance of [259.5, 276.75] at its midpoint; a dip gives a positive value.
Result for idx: 9.1 K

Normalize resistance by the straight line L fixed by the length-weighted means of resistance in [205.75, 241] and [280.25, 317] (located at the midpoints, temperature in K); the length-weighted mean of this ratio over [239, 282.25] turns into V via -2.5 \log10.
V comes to 0.04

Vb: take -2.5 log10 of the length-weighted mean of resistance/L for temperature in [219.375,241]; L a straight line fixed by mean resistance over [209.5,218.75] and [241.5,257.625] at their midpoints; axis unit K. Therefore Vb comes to 0.12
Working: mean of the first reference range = 5.47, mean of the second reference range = 4.28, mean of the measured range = 4.44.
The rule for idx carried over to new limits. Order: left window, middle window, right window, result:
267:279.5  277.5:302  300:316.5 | 0.3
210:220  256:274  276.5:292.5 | 2.4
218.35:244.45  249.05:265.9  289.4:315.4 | 1.4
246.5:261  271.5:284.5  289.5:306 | -4.0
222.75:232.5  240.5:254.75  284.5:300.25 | 2.2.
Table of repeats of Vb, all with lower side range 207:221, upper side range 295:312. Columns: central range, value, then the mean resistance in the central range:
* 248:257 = 0.24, 4.48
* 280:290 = -0.12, 6.32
